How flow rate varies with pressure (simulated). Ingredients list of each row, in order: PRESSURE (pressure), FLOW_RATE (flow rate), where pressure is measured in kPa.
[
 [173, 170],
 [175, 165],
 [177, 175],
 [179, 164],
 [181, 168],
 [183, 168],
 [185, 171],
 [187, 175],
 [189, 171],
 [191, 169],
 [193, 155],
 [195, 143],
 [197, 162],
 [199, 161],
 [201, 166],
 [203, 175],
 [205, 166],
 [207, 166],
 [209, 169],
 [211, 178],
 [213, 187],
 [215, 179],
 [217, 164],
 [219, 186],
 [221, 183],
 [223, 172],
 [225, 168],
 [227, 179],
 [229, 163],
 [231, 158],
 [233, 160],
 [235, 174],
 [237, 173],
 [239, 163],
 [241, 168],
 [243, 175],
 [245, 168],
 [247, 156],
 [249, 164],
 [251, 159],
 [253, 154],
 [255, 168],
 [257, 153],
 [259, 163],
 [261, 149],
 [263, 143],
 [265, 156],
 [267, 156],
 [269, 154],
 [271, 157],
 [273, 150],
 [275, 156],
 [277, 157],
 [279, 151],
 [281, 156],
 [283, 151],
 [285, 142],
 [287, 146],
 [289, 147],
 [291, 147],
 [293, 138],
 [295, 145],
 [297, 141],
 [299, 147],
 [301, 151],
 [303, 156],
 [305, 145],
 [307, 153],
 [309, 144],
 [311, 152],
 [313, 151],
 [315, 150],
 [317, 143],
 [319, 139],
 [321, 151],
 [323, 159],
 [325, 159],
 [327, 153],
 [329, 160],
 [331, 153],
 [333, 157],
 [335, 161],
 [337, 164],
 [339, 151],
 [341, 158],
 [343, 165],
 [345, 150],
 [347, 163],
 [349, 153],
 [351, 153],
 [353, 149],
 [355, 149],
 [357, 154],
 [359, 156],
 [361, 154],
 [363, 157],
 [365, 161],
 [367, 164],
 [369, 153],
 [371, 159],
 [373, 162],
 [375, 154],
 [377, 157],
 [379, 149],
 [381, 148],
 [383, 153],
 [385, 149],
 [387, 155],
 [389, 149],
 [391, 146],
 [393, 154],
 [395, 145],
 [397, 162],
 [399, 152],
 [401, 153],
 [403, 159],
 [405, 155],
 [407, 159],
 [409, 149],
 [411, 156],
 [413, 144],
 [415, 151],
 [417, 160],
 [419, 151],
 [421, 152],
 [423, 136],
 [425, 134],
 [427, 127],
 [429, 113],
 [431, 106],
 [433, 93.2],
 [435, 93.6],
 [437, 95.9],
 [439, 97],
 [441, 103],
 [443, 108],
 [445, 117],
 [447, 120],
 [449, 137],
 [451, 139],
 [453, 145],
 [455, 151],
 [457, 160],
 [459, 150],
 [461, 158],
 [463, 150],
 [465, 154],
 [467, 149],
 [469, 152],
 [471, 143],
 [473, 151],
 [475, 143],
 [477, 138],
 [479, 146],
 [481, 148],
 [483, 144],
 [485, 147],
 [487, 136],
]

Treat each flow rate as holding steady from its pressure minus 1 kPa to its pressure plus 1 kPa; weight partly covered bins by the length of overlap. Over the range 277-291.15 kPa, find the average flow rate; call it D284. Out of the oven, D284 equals 149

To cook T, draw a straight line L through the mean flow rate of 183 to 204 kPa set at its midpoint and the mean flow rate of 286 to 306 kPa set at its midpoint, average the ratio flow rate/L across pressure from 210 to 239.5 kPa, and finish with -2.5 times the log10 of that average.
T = -0.09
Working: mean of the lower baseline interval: 165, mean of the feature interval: 173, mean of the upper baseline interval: 146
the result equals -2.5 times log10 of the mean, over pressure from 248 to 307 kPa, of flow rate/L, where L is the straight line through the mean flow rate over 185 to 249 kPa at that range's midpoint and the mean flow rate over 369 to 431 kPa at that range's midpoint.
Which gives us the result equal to 0.07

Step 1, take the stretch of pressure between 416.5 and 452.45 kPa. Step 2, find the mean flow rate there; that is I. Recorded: 121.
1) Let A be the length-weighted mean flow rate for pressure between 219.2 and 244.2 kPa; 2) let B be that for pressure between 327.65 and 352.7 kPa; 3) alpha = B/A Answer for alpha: 0.92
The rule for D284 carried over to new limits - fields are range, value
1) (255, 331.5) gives 151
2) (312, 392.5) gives 154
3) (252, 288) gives 153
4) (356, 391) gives 155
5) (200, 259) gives 169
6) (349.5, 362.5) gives 153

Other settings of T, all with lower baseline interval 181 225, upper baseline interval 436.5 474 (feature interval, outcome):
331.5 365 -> -0.04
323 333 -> -0.02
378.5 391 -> -0.03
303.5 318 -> 0.05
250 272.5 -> 0.04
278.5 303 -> 0.08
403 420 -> -0.08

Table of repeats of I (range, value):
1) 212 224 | 178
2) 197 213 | 169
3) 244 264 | 158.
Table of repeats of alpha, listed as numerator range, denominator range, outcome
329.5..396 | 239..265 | 0.97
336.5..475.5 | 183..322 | 0.91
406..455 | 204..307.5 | 0.81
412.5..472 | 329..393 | 0.86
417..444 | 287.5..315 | 0.80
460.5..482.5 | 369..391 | 0.97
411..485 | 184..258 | 0.81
